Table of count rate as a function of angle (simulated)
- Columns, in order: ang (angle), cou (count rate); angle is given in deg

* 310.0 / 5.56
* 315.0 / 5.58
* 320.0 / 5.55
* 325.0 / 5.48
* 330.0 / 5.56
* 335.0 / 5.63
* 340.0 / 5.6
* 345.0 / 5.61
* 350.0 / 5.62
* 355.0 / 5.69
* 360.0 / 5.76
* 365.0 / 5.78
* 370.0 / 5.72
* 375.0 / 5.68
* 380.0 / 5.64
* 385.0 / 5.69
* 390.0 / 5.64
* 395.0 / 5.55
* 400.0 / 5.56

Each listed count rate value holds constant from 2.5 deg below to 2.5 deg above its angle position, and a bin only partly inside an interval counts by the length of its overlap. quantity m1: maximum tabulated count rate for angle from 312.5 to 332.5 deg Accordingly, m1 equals 5.58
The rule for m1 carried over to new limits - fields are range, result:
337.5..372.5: 5.78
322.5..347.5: 5.63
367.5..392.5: 5.72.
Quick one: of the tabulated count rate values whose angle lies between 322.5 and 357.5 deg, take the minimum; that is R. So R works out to 5.48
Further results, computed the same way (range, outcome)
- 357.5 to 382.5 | 5.64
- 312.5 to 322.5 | 5.55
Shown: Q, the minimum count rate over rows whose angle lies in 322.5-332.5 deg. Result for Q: 5.48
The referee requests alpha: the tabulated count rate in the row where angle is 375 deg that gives 5.68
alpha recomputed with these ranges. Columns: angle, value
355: 5.69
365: 5.78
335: 5.63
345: 5.61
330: 5.56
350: 5.62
